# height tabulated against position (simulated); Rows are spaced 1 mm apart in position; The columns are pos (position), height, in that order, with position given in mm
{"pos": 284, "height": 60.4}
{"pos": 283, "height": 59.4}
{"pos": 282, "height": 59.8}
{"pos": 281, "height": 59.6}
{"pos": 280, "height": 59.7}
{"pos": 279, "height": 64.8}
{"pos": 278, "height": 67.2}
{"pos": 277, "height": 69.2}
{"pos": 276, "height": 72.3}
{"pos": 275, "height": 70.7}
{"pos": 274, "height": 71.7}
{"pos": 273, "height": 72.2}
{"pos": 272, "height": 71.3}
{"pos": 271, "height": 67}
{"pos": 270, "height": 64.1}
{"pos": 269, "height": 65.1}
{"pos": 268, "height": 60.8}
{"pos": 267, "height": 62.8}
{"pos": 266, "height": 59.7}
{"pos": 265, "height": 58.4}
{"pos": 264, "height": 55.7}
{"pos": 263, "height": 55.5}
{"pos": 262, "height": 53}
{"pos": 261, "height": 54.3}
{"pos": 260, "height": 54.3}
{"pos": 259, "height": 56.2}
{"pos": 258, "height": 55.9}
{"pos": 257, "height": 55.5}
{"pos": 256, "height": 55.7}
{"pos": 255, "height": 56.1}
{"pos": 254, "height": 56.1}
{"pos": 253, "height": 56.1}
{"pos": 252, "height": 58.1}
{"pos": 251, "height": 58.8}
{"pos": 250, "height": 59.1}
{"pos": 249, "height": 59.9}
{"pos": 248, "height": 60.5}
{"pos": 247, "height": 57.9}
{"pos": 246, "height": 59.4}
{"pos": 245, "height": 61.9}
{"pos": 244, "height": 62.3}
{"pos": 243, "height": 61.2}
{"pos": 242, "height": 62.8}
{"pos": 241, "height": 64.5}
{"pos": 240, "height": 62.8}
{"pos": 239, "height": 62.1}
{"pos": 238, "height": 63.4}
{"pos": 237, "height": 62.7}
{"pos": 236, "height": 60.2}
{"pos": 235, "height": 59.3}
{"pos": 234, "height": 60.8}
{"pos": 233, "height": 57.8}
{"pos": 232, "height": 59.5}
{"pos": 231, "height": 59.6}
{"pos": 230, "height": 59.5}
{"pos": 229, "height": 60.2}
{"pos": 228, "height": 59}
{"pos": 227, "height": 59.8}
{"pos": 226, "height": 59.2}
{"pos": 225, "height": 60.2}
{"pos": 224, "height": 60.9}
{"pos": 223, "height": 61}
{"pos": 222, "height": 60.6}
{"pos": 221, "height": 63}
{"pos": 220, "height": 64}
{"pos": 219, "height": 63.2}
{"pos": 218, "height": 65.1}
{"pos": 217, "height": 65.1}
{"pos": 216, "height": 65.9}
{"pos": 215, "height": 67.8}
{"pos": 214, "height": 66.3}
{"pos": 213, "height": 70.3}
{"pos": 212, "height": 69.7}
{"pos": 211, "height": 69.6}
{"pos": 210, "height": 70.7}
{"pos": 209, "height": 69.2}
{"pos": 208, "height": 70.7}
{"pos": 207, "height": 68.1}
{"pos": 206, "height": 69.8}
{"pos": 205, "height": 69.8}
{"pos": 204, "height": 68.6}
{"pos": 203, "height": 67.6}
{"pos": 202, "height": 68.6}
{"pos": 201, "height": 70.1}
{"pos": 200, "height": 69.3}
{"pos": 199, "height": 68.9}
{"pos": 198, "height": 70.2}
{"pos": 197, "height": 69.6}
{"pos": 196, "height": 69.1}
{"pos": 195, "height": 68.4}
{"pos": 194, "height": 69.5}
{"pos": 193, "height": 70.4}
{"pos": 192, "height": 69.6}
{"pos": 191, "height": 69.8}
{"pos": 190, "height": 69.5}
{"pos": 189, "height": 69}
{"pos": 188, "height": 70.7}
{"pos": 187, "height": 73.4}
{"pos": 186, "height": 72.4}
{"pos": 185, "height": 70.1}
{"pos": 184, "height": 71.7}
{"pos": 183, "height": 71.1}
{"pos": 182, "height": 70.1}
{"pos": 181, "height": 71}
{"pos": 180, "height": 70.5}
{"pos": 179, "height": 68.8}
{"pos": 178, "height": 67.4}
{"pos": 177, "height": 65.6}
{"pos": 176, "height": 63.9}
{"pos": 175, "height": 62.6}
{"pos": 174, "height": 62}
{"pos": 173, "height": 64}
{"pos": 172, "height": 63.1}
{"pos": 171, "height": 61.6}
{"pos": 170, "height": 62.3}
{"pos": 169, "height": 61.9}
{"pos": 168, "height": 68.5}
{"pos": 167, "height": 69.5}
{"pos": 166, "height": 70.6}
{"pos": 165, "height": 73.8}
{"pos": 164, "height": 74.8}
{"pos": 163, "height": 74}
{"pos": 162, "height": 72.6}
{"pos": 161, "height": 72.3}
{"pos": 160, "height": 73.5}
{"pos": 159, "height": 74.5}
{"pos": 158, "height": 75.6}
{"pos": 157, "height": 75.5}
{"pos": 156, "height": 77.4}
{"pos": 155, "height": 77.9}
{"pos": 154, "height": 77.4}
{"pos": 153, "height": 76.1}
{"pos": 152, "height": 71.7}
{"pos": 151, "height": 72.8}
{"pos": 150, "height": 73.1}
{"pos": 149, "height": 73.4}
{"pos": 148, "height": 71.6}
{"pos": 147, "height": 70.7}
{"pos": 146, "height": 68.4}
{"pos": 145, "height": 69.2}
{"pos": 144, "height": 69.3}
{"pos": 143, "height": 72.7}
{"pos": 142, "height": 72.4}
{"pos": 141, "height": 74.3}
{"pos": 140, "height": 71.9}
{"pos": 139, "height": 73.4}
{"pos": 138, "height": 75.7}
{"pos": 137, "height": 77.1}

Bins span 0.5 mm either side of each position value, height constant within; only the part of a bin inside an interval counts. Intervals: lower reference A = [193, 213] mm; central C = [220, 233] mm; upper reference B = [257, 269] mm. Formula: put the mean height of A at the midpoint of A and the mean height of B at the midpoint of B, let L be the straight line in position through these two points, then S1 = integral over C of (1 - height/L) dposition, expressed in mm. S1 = 0.9 mm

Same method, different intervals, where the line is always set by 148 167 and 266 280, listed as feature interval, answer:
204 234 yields 2.6 mm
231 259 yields 3.7 mm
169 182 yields 1.4 mm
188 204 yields 0.5 mm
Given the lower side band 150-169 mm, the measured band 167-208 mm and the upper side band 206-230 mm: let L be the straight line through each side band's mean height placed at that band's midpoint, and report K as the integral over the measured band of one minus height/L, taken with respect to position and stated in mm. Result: 0.57 mm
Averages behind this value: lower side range 73.5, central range 68.3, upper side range 64.8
